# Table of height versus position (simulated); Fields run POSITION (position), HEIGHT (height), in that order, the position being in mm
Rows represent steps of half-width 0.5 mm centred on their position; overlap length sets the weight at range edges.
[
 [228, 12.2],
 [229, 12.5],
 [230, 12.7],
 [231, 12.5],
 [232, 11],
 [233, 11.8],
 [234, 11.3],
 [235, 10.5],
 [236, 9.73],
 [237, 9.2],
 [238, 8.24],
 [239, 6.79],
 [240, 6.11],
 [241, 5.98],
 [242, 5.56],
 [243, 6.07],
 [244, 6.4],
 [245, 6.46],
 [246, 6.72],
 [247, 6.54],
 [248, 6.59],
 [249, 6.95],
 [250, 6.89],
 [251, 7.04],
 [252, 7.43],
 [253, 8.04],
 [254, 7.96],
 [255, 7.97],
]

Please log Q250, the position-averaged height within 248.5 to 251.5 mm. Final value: 6.96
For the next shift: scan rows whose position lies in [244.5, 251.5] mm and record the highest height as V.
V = 7.04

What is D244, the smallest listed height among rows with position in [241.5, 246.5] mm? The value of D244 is 5.56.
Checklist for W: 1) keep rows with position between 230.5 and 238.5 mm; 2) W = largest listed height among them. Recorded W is 12.5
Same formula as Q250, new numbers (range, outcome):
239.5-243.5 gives 5.93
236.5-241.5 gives 7.26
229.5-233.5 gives 12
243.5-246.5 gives 6.53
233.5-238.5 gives 9.79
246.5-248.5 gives 6.56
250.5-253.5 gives 7.5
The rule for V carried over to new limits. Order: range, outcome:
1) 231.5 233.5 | 11.8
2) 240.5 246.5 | 6.72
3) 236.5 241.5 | 9.2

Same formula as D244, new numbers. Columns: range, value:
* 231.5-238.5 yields 8.24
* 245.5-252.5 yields 6.54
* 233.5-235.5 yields 10.5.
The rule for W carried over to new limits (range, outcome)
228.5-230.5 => 12.7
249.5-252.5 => 7.43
